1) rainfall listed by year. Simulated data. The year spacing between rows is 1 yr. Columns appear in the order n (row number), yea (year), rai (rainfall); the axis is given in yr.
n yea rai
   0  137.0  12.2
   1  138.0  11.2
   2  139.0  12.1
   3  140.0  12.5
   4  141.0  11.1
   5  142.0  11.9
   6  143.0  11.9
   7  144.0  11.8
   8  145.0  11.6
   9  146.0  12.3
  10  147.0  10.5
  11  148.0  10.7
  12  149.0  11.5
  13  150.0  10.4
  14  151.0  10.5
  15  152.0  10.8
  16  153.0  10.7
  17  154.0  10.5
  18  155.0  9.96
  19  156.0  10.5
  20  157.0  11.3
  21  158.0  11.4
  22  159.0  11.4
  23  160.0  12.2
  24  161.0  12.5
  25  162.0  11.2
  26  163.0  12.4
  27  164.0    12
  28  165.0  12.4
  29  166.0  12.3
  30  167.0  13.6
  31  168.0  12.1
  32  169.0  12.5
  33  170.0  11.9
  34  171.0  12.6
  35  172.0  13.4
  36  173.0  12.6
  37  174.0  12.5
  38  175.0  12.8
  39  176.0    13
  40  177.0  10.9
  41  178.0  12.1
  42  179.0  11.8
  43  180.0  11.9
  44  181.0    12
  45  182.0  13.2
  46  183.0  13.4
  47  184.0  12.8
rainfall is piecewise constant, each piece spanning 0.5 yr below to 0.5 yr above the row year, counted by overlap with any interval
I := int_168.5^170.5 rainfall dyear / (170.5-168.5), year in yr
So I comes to 12.2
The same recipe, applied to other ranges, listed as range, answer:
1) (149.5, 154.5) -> 10.6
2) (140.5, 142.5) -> 11.5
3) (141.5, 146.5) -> 11.9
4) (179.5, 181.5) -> 11.9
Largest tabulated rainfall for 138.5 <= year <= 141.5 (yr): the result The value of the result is 12.5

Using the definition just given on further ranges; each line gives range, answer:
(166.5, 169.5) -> 13.6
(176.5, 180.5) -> 12.1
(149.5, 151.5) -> 10.5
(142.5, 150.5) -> 12.3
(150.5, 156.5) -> 10.8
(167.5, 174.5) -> 13.4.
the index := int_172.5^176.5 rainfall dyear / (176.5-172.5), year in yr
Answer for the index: 12.7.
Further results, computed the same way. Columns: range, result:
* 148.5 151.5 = 10.8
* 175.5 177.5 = 11.9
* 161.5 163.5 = 11.8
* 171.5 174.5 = 12.8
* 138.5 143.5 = 11.9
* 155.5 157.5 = 10.9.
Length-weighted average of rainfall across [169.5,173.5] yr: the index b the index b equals 12.6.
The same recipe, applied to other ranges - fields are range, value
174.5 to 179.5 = 12.1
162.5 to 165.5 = 12.3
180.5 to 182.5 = 12.6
